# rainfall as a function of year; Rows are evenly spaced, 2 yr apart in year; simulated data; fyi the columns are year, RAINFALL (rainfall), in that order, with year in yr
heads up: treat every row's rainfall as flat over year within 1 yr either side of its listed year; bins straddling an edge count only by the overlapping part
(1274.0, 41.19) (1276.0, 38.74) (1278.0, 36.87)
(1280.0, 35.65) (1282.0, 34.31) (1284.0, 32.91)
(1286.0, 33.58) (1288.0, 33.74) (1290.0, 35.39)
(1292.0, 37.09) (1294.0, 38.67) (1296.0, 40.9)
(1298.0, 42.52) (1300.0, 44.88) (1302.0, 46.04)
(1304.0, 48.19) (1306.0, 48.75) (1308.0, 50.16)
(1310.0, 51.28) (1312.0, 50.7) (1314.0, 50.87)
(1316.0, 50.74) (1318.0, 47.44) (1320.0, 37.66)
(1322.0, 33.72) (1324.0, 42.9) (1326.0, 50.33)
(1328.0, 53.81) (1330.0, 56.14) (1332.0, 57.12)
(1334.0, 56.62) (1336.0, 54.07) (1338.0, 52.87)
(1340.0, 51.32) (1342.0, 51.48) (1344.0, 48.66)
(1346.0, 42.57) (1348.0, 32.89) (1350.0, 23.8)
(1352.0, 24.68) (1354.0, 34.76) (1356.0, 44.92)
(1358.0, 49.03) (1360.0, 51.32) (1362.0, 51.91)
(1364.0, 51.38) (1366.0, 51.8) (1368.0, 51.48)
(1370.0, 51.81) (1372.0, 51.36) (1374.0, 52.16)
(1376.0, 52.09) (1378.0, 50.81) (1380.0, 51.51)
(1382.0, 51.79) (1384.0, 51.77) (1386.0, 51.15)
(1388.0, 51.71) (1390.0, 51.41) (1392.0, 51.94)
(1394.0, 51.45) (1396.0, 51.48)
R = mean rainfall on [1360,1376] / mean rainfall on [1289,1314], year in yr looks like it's 1.2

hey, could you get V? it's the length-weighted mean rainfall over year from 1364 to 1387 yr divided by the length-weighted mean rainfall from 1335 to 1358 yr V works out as 1.2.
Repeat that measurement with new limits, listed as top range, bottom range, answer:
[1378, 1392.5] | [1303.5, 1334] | 1.05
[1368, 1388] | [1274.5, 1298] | 1.41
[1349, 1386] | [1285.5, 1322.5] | 1.08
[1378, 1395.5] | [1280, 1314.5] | 1.23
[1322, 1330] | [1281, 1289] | 1.43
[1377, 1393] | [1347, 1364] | 1.29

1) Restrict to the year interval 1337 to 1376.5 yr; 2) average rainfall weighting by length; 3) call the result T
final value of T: 46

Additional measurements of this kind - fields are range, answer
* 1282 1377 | 45.6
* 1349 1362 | 39.1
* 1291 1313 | 45.4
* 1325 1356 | 46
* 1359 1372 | 51.6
